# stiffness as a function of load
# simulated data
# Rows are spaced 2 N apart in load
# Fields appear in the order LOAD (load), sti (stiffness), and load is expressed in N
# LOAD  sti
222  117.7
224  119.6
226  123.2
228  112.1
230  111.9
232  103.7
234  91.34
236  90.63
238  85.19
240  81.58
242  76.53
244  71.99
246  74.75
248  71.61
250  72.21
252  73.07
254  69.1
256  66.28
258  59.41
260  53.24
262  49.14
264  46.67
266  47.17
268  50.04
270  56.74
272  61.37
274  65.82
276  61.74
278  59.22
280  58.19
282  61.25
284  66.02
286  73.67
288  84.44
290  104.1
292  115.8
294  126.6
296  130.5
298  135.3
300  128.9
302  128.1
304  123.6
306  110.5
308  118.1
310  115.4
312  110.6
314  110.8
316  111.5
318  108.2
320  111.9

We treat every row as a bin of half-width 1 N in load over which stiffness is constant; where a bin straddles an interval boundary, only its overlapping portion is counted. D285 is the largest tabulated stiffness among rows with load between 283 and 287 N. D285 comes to 73.67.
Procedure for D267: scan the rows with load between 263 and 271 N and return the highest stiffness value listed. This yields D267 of 56.74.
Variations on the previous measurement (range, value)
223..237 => 123.2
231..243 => 103.7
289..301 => 135.3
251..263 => 73.07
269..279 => 65.82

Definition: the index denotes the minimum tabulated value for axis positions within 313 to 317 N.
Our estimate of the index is 110.8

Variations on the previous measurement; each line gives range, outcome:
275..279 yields 59.22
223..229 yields 112.1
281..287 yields 61.25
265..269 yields 47.17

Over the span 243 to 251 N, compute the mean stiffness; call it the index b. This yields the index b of 72.6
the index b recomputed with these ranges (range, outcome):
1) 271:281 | 61.3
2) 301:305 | 126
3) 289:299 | 122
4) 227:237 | 102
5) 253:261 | 62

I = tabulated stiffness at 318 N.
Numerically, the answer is 108.2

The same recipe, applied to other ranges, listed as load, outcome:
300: 128.9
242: 76.53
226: 123.2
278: 59.22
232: 103.7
